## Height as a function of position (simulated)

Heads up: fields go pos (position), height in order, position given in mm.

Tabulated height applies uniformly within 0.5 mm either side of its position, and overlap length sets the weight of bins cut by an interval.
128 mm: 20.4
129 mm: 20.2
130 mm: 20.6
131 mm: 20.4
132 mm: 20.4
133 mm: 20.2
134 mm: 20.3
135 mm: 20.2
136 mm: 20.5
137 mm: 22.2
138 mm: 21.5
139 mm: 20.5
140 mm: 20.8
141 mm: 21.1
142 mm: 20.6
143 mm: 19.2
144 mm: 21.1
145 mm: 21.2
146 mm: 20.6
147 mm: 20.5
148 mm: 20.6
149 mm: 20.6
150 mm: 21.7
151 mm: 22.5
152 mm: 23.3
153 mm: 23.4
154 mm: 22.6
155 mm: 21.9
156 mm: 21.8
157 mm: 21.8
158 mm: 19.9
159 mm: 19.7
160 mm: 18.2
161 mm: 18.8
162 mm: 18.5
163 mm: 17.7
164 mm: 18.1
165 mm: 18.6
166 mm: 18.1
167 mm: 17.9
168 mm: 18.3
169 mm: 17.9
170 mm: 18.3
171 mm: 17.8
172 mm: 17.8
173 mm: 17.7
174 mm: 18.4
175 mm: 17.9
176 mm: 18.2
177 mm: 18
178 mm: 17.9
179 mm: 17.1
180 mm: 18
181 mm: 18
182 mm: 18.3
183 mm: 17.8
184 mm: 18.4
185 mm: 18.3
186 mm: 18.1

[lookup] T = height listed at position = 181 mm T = 18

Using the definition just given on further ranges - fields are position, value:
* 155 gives 21.9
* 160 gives 18.2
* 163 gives 17.7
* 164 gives 18.1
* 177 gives 18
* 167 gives 17.9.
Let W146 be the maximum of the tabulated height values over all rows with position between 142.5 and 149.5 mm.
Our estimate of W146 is 21.2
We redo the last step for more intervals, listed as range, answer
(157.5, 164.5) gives 19.9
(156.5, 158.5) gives 21.8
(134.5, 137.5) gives 22.2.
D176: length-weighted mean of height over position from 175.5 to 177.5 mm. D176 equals 18.1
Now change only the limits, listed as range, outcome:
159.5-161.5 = 18.5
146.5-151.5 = 21.2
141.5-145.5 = 20.5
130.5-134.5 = 20.3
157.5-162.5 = 19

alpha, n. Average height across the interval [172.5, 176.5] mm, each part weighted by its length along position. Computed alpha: 18.1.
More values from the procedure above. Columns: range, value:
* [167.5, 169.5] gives 18.1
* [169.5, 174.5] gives 18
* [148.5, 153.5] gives 22.3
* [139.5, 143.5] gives 20.4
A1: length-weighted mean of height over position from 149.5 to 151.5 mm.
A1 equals 22.1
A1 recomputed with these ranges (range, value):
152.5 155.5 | 22.6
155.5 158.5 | 21.2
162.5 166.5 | 18.1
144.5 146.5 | 20.9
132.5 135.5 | 20.2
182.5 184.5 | 18.1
